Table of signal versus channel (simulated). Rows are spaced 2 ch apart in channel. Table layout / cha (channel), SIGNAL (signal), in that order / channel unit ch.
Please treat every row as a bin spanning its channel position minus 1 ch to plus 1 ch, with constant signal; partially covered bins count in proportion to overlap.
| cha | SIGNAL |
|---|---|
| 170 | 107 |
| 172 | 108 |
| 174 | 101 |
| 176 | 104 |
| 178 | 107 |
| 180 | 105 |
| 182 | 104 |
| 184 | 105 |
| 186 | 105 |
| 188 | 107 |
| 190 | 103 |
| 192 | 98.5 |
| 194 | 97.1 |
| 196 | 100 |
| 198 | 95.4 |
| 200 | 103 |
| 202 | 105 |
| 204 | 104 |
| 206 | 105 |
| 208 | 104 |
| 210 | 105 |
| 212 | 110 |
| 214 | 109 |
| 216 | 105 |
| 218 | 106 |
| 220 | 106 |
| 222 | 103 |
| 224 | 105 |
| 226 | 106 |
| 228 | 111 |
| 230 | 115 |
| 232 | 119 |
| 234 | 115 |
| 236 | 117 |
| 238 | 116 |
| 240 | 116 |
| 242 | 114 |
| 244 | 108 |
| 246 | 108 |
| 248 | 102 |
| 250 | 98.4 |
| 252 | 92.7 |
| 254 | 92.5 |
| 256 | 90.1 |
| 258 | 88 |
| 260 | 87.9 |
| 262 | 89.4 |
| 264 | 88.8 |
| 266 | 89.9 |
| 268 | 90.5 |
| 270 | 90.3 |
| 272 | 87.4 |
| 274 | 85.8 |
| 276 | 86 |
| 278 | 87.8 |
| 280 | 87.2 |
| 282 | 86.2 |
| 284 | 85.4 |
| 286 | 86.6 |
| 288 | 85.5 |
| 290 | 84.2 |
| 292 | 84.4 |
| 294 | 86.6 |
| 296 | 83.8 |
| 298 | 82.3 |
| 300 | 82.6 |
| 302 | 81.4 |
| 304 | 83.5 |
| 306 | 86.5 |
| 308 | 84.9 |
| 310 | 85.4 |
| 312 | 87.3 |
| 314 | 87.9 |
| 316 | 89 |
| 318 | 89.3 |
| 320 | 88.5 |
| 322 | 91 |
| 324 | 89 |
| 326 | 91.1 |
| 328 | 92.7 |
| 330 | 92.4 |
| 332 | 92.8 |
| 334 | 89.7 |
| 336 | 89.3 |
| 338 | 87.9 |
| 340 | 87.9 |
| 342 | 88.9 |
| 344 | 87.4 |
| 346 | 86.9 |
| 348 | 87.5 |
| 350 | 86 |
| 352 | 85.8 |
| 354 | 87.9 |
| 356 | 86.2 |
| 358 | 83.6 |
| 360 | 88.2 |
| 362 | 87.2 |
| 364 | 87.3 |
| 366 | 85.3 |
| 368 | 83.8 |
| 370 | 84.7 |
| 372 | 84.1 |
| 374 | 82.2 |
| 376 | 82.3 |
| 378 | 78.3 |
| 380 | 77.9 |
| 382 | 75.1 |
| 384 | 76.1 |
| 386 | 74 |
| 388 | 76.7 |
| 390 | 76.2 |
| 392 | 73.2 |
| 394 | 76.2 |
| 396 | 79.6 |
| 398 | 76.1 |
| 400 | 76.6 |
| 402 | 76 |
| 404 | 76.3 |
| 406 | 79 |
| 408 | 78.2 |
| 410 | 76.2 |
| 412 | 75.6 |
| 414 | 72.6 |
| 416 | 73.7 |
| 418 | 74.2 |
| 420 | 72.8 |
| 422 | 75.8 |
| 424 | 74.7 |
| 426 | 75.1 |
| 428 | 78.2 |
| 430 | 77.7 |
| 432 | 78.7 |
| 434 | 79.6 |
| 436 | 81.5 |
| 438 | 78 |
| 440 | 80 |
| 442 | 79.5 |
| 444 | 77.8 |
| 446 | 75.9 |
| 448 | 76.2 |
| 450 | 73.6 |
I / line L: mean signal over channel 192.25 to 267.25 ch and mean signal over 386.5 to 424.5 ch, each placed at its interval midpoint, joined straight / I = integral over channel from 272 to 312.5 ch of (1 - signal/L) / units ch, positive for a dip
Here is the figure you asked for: 3.6 ch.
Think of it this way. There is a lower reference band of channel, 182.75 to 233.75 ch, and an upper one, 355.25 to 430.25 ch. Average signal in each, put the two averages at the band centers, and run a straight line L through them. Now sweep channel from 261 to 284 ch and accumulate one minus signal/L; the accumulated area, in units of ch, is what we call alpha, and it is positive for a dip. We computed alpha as 1.9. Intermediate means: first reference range 105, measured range 88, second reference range 78.6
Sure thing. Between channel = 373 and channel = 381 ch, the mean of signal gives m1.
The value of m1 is 80.2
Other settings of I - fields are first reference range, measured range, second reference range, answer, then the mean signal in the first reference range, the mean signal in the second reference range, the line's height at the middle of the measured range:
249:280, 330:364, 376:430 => -2.61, 89.6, 76.1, 81.6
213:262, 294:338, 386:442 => 2.24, 105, 76.6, 92.4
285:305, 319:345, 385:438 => -2.63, 84.1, 76.4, 81.6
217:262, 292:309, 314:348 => 1.92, 105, 89.5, 94.6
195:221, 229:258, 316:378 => -1.90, 104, 87.4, 100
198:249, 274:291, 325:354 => 2.15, 108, 89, 98.5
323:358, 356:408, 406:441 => 1.74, 88.6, 76.7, 82.7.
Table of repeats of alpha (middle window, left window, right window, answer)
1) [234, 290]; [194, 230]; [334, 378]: 2.1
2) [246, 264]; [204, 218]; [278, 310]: 0.3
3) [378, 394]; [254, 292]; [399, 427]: 0.4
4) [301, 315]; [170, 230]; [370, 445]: 0.8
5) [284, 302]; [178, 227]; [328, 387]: 1.7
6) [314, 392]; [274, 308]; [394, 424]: -5.0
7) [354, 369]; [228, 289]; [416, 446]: -0.1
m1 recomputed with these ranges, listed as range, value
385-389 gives 75.3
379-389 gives 76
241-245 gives 111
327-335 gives 91.9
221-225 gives 104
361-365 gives 87.2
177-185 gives 105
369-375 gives 83.7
